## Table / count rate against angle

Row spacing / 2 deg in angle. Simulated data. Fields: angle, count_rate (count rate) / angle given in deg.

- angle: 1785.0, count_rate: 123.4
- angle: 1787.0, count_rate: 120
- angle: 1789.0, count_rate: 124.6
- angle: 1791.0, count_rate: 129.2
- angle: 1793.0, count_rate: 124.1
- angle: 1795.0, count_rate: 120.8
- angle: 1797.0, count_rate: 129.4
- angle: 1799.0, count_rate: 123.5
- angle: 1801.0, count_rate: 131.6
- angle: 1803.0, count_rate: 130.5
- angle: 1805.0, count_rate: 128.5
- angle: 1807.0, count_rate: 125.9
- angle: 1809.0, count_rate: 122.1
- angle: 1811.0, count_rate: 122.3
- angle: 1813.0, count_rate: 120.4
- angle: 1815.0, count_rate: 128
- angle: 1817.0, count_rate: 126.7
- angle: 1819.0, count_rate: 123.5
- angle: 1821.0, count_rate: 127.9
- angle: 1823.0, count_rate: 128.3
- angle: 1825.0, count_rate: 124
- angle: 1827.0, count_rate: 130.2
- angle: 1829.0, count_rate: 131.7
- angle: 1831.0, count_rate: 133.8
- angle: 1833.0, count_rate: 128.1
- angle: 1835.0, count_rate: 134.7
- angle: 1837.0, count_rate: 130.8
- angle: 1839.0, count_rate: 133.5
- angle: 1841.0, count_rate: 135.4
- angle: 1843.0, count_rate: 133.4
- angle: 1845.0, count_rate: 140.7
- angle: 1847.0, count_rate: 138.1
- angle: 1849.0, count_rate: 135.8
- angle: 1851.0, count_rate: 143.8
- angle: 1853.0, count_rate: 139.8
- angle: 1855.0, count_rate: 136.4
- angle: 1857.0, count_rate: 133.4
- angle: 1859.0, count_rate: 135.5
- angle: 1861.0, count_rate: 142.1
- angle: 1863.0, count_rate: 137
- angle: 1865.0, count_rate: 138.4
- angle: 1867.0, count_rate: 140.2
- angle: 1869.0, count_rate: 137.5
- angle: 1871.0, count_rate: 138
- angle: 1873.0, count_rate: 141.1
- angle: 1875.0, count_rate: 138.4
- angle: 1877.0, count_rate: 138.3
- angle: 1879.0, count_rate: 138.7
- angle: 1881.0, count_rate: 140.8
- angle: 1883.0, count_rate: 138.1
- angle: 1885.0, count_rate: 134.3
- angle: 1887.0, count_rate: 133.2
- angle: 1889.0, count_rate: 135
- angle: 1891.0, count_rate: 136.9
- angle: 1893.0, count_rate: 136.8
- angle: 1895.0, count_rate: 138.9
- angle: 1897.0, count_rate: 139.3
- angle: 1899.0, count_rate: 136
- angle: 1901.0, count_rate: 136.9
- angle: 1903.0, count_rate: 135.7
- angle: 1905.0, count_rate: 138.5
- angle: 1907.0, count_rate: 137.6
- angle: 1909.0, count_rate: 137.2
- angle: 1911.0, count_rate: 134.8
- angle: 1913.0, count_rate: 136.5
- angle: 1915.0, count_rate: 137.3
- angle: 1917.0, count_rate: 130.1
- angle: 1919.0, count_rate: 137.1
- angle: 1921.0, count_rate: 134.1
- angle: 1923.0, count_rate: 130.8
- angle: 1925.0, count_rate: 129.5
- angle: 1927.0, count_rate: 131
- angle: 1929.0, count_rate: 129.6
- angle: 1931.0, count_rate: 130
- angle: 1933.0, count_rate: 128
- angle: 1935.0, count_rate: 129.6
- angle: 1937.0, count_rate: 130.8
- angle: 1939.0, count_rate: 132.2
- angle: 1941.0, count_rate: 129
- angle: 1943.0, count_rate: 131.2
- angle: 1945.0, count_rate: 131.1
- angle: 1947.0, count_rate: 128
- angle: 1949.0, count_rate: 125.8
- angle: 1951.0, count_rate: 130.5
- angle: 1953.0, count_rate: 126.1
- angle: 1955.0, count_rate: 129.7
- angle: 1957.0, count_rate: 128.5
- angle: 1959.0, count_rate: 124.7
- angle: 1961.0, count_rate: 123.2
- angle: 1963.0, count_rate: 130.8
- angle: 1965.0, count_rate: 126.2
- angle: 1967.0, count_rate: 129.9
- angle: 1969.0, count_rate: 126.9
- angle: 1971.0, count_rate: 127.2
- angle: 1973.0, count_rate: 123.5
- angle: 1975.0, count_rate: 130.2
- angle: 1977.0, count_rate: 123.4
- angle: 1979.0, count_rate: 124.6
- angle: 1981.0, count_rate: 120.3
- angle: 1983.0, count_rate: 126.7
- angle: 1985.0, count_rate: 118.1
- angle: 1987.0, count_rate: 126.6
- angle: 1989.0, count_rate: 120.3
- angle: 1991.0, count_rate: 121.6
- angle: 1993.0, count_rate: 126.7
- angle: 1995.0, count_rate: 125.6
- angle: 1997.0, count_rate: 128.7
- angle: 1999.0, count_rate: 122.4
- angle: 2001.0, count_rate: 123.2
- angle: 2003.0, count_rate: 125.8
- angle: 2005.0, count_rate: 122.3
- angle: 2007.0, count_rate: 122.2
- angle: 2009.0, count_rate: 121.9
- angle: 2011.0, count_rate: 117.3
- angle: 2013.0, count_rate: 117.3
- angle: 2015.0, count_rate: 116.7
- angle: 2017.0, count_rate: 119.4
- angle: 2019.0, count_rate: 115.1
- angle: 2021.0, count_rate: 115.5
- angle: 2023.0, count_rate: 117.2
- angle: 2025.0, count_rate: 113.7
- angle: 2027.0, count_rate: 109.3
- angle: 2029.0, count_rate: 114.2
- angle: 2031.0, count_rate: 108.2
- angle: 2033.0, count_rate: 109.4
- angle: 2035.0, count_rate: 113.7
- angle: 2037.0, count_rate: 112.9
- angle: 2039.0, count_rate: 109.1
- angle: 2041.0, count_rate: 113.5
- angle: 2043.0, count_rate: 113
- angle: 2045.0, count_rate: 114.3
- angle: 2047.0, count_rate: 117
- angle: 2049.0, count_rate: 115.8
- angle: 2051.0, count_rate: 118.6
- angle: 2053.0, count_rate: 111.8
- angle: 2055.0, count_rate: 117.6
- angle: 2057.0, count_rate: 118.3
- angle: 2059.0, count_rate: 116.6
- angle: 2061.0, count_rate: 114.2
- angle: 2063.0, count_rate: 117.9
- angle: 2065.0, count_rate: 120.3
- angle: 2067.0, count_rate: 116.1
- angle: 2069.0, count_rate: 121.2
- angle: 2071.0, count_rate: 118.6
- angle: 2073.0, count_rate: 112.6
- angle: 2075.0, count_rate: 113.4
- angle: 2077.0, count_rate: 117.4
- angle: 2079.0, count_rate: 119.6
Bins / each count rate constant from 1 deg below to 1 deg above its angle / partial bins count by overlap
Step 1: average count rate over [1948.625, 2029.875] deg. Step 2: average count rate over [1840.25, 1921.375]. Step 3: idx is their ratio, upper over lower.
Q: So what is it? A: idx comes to 0.9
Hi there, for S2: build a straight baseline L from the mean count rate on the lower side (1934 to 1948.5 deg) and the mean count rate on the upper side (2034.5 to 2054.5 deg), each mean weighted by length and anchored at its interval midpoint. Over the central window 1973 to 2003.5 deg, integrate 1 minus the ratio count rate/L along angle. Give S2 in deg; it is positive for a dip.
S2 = -0.4 deg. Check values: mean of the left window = 130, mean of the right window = 114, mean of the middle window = 124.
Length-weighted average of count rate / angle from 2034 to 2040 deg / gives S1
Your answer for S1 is 112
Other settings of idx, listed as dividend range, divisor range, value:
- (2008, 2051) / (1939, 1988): 0.90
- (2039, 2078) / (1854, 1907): 0.84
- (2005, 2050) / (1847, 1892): 0.83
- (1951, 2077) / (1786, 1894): 0.91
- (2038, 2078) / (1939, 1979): 0.91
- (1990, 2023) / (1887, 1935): 0.90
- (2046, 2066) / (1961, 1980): 0.92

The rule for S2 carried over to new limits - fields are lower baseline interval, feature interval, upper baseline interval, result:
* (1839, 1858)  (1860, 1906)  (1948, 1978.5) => -1.3 deg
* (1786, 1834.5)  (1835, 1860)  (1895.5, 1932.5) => -1.3 deg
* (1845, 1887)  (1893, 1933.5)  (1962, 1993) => -0.6 deg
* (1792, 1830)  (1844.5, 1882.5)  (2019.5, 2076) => -4.6 deg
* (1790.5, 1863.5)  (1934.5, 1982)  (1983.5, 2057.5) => -2.2 deg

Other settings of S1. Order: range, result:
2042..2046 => 114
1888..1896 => 137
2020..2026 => 115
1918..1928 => 132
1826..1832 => 132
